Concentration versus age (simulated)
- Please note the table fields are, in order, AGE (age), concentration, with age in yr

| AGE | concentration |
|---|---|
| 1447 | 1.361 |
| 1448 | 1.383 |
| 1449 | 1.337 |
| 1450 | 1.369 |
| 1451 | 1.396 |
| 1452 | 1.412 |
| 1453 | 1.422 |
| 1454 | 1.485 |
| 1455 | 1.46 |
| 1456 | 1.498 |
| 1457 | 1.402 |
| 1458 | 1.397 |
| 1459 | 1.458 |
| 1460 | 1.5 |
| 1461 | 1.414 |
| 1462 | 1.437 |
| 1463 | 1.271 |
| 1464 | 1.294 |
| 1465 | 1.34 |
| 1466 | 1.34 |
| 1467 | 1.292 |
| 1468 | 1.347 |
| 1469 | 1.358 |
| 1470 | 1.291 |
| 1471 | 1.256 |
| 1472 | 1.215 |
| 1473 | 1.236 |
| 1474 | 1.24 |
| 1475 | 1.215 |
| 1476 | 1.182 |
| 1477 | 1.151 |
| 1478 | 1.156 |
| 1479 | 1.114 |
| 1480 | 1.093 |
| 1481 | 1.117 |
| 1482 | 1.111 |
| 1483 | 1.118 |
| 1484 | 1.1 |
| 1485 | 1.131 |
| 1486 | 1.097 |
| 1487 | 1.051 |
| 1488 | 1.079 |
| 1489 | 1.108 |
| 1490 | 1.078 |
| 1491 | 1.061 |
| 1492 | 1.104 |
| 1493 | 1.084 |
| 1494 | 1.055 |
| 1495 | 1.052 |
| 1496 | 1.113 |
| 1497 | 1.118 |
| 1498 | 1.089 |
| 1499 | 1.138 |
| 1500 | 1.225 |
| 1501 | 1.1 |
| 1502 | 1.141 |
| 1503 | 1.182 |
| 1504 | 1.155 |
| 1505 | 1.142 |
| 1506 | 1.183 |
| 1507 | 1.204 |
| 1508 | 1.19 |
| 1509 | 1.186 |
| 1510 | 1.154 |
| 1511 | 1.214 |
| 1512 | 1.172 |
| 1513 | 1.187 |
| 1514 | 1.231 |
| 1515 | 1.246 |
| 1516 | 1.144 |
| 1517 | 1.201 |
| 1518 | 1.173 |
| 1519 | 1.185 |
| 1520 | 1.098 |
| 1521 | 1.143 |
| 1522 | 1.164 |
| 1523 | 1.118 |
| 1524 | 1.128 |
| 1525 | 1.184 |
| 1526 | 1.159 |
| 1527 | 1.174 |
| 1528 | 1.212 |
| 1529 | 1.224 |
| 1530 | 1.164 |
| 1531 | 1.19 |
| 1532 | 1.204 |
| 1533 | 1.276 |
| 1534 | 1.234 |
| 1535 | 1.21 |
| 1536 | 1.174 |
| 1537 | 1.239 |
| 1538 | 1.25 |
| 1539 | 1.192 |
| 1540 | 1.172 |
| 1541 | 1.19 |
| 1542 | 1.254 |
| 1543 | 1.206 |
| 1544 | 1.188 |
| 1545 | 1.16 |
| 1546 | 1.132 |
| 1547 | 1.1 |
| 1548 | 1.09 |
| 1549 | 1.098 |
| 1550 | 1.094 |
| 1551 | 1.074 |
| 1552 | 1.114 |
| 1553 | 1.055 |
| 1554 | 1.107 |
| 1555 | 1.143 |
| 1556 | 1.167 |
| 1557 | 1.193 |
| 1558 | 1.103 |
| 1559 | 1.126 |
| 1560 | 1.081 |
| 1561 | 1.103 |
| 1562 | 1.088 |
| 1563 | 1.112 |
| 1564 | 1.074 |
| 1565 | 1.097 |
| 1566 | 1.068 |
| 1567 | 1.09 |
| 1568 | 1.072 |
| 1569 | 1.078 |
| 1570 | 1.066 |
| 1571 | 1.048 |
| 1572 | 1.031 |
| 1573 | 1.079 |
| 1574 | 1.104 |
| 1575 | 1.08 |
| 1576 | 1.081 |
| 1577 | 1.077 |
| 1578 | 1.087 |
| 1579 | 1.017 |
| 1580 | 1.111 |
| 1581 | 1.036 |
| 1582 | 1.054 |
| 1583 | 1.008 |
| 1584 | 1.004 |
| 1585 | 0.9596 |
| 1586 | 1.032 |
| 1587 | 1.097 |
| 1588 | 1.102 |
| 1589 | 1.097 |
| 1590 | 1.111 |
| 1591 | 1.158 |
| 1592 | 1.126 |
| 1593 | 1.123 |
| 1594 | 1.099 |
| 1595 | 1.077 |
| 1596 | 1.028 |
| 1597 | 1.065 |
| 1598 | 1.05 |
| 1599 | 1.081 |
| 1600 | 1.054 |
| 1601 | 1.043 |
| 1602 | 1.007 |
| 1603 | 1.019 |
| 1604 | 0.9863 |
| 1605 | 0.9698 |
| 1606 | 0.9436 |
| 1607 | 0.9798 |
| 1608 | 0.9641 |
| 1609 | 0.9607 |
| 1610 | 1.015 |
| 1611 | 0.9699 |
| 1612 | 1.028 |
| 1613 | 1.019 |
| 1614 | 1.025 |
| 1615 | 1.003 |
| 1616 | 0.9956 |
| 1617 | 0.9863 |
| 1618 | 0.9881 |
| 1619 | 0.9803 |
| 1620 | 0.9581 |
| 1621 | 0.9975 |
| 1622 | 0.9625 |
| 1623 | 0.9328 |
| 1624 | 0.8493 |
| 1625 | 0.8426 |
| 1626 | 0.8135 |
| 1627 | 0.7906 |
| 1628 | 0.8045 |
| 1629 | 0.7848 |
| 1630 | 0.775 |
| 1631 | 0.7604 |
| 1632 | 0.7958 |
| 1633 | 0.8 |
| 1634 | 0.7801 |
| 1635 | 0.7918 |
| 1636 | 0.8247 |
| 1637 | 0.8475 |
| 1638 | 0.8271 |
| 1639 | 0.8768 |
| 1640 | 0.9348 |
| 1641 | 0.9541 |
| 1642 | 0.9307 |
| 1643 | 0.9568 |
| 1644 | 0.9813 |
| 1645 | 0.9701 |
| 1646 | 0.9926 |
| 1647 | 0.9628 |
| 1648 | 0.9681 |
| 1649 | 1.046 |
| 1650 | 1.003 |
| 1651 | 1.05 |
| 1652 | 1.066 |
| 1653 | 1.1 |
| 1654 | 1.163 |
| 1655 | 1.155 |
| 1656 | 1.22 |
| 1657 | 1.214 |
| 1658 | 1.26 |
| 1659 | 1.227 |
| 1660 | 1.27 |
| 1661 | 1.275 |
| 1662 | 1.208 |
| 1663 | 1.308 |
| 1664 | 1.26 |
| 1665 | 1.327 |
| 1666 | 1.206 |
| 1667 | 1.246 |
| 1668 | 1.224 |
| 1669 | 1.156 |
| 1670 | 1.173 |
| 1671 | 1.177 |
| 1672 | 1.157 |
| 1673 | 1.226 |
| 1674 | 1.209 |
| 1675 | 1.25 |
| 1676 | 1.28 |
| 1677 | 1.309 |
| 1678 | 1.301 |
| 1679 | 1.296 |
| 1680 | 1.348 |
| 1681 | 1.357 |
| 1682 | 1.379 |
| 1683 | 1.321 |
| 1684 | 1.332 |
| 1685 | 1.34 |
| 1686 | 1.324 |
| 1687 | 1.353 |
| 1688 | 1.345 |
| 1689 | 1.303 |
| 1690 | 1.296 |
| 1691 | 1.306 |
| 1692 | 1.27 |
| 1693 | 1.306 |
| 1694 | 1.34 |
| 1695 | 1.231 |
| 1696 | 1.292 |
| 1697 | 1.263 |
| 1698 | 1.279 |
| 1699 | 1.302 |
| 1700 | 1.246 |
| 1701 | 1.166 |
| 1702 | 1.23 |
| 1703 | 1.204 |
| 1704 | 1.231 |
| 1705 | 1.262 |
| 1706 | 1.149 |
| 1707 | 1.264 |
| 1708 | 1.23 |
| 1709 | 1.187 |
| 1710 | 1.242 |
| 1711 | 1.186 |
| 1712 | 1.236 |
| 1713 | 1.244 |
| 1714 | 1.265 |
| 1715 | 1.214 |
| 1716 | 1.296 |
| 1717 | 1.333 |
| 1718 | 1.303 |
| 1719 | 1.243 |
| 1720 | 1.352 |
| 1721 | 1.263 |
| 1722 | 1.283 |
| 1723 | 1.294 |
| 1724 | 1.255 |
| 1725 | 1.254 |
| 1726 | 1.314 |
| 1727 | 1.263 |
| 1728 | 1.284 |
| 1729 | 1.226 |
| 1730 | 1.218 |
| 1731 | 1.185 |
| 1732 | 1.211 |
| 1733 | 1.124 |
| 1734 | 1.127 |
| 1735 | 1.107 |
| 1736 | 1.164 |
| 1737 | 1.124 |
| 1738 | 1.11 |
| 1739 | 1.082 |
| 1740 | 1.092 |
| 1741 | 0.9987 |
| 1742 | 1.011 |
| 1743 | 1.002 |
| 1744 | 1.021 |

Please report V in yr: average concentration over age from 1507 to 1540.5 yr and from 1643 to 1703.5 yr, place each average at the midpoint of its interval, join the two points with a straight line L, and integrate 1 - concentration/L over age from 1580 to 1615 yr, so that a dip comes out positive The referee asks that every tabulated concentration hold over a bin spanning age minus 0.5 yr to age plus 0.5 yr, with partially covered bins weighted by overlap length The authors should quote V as 4.8 yr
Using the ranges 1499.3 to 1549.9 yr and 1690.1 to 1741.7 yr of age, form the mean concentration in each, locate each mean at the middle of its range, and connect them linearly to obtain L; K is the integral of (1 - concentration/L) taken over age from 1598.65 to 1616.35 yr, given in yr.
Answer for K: 2.90 yr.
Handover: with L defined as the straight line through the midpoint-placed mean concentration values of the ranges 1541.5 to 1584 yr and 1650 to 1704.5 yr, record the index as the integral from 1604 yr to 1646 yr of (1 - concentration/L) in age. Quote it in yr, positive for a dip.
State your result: 9.5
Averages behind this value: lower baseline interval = 1.1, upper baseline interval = 1.25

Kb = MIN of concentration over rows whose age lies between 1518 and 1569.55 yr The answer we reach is 1.055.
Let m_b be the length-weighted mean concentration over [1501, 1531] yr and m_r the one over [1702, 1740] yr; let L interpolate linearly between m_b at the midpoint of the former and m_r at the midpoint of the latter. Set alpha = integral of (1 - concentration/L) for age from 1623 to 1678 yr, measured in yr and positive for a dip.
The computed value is 7.4 yr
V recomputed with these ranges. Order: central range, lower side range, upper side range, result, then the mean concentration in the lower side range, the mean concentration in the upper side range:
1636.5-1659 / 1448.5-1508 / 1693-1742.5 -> 3.6 yr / 1.23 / 1.22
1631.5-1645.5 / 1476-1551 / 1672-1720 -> 4.1 yr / 1.15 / 1.27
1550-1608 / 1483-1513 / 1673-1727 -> 5.7 yr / 1.13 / 1.28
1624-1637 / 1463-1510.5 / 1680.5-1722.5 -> 4.6 yr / 1.17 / 1.28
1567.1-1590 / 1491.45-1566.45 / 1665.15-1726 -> 2.4 yr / 1.15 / 1.27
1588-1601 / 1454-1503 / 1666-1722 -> 1.6 yr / 1.22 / 1.27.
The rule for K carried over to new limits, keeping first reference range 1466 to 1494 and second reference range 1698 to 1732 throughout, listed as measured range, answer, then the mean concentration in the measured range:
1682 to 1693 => -0.7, 1.32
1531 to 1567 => 1.2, 1.15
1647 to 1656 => 1.1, 1.07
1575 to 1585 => 1.3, 1.05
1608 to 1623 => 2.8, 0.989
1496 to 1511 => 0.2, 1.16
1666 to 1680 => 0.0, 1.23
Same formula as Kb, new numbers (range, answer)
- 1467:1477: 1.151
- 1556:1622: 0.9436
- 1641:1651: 0.9307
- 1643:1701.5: 0.9568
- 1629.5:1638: 0.7604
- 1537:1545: 1.16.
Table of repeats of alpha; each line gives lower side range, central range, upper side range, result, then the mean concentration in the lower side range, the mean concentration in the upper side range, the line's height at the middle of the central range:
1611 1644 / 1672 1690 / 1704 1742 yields -3.87 yr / 0.897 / 1.21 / 1.07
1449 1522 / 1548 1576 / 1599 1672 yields 0.48 yr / 1.22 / 1.01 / 1.11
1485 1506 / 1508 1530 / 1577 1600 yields -1.51 yr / 1.11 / 1.07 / 1.1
